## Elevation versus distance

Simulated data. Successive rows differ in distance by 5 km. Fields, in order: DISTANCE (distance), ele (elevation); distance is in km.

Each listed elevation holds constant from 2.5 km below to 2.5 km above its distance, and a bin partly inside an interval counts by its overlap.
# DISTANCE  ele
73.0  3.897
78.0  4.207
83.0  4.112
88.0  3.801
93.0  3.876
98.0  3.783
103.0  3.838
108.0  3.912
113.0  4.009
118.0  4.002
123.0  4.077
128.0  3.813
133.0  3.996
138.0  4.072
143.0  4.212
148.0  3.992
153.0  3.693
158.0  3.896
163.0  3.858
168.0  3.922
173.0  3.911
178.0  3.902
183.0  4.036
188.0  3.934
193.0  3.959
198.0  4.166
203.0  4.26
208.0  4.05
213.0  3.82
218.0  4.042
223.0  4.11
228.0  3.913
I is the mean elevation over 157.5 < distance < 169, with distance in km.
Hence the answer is 3.89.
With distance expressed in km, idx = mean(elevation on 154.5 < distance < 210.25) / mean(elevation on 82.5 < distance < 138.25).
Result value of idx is 1.01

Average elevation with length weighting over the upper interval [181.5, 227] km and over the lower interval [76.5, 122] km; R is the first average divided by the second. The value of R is 1.0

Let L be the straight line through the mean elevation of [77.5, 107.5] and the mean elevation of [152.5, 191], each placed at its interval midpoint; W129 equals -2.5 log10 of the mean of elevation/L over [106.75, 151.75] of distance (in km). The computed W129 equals -0.03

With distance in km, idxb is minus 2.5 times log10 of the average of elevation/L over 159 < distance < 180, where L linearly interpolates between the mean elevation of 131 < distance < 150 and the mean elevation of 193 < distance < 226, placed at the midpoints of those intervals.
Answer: 0.05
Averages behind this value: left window 4.07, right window 4.06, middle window 3.9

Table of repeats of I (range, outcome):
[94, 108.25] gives 3.84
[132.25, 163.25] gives 3.97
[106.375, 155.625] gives 3.98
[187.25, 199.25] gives 4.02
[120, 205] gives 3.98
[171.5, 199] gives 3.98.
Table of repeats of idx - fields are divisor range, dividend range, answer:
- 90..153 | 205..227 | 1.01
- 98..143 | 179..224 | 1.02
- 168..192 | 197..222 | 1.03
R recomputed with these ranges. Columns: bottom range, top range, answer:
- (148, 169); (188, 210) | 1.06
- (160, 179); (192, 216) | 1.04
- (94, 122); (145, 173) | 0.99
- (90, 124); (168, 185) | 1.01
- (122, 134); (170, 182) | 0.99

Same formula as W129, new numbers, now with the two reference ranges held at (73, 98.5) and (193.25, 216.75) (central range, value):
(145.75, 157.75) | 0.046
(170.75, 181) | 0.034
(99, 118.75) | 0.016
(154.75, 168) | 0.041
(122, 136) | 0.012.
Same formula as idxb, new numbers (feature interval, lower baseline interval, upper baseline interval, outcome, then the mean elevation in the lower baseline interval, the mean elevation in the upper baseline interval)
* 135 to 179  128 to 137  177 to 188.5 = 0.01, 3.96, 3.97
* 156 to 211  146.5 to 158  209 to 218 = -0.03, 3.84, 3.92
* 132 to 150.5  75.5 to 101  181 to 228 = -0.02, 3.95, 4.04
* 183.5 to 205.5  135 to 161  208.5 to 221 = -0.03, 3.97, 3.96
